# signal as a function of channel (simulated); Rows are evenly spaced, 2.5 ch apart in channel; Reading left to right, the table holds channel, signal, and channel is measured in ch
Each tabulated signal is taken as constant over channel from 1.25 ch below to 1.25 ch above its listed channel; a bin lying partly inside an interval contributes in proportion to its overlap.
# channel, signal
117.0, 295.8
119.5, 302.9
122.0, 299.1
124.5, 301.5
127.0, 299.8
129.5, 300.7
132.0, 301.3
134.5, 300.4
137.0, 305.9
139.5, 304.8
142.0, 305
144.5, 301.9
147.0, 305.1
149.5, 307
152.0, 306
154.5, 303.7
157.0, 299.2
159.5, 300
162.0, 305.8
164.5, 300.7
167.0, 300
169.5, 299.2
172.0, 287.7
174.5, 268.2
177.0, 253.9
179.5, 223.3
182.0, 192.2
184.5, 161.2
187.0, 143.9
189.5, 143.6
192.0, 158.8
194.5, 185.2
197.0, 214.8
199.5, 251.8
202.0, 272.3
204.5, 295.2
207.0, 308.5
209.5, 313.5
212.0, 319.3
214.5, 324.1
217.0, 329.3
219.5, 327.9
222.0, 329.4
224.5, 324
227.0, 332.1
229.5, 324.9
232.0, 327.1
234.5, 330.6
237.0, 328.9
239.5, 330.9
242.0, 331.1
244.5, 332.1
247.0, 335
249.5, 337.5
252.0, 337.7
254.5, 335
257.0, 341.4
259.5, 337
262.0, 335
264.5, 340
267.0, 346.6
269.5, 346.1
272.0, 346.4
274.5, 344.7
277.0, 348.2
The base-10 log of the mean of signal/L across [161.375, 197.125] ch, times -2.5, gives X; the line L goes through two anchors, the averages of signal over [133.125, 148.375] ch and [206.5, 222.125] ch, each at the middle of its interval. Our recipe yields 0.34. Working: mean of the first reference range 304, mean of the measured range 228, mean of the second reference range 322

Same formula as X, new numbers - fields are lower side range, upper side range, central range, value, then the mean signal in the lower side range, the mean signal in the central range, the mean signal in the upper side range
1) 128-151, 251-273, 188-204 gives 0.472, 304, 208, 341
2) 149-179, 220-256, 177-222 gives 0.252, 292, 248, 331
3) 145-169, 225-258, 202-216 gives 0.042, 303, 309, 332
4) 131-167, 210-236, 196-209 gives 0.177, 303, 272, 327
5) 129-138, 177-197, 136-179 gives -0.203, 302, 296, 180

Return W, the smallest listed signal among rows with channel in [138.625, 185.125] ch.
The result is 161.2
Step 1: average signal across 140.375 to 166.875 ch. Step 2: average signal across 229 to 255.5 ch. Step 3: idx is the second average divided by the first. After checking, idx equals 1.09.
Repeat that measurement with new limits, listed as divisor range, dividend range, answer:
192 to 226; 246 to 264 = 1.17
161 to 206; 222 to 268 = 1.41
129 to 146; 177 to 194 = 0.59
